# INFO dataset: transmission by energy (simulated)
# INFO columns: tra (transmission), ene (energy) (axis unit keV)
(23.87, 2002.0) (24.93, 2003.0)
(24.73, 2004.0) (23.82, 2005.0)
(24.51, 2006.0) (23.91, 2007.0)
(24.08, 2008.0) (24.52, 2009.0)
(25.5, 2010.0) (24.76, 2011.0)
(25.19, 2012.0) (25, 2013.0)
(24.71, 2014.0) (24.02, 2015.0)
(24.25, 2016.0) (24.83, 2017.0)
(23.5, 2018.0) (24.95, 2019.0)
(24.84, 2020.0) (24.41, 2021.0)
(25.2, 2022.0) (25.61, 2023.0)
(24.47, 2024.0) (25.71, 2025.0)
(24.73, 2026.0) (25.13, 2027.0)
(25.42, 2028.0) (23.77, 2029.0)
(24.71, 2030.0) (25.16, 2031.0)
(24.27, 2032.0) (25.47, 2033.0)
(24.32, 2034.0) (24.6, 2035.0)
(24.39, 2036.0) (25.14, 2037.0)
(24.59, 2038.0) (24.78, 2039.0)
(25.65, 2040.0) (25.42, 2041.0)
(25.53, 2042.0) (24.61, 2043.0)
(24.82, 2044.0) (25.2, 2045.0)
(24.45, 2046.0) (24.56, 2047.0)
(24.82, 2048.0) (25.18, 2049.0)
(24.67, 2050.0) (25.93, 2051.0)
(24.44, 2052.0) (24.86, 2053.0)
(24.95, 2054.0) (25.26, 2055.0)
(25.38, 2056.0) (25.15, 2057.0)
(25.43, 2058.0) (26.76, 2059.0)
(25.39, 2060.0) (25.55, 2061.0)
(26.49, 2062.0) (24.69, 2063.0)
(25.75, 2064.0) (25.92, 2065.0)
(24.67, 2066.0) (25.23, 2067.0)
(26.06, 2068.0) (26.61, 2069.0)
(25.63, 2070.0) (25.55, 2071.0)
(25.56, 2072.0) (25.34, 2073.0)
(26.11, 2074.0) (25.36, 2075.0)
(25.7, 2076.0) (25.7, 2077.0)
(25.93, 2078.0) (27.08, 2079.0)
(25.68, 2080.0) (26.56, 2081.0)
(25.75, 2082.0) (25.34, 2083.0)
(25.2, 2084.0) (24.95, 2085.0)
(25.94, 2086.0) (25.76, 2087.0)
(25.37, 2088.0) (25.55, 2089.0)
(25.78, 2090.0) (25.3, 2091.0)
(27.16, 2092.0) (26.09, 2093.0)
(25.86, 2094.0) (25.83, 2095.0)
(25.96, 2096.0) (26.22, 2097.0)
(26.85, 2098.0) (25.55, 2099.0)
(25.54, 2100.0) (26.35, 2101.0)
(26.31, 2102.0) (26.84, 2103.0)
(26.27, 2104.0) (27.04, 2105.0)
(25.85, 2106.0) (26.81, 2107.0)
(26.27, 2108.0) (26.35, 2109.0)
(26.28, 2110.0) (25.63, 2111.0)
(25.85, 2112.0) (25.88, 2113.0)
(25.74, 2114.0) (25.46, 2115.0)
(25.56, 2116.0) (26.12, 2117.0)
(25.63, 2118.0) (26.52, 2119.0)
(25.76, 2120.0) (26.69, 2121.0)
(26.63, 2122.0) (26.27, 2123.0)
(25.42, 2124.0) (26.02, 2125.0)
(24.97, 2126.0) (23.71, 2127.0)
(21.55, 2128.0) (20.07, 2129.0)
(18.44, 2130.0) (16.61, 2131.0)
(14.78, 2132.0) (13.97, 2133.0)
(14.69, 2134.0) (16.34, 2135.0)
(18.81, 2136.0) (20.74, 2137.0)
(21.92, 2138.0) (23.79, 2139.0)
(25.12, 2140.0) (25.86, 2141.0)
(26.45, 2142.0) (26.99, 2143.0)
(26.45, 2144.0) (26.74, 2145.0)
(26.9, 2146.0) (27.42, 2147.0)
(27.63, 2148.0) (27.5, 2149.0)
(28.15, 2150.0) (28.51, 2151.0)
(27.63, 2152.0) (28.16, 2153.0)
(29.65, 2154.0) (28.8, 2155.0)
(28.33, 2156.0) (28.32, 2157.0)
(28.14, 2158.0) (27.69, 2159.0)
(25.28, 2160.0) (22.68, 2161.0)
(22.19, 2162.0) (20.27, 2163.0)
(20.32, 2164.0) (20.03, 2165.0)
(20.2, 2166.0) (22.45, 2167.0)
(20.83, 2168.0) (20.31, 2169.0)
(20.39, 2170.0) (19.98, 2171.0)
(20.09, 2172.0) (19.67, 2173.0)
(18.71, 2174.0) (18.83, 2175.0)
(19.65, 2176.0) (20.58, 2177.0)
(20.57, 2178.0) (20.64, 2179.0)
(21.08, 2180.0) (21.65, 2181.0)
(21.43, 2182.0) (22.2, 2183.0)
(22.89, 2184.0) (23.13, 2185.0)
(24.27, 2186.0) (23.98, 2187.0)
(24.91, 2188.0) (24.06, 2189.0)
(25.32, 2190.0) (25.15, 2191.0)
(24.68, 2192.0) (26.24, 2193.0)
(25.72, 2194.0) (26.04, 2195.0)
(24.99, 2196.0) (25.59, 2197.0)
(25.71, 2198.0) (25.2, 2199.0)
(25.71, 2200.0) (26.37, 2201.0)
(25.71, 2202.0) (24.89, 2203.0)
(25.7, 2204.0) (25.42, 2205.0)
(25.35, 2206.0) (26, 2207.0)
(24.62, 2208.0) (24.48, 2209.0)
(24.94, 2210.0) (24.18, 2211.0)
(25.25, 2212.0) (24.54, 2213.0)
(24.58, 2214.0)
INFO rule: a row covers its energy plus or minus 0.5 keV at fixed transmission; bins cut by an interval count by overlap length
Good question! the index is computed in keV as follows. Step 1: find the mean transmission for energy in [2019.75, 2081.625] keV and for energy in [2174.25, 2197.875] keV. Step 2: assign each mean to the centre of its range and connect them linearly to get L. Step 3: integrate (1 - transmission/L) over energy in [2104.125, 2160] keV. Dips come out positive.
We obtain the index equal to -2.1 keV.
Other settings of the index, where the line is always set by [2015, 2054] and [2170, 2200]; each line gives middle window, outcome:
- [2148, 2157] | -1.9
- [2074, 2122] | -4.0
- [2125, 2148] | 1.3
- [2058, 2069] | -0.5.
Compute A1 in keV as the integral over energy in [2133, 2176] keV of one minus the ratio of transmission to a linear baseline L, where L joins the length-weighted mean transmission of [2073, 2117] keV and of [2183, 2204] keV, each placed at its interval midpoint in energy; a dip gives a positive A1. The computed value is 3.0 keV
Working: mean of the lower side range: 26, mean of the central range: 23.6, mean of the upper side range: 25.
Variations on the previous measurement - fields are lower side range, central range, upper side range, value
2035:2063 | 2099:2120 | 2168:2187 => -2.6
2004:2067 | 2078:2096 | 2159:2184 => -1.8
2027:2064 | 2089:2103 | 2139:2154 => 0.0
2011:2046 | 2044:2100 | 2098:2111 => 0.1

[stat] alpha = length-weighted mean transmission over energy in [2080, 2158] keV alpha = 25.2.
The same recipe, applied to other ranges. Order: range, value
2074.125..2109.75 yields 26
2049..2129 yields 25.7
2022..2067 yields 25.1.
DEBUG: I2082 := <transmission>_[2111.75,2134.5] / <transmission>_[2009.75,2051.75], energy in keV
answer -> 0.9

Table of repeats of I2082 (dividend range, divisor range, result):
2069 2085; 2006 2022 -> 1.05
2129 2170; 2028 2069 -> 0.94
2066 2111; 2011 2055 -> 1.04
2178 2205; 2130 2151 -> 1.06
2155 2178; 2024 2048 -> 0.89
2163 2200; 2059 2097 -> 0.87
